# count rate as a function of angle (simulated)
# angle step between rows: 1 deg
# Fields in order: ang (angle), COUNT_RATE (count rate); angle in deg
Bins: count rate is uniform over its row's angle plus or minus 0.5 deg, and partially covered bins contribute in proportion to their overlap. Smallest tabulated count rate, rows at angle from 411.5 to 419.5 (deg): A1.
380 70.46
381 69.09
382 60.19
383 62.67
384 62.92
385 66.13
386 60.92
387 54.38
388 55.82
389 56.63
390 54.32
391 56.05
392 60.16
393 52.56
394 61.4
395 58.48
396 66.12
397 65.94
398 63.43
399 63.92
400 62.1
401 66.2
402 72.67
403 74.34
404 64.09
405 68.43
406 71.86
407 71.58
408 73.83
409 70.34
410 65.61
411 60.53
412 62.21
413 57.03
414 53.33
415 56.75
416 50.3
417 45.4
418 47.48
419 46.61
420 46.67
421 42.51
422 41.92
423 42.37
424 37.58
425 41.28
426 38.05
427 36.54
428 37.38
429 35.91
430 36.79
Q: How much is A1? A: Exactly 45.4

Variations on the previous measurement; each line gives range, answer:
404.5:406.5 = 68.43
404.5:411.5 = 60.53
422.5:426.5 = 37.58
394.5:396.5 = 58.48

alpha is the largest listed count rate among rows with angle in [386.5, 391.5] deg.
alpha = 56.63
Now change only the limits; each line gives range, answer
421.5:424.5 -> 42.37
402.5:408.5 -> 74.34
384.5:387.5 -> 66.13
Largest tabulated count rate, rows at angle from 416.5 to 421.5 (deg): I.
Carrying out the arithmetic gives 47.48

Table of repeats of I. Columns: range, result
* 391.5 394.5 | 61.4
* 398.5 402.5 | 72.67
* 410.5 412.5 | 62.21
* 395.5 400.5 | 66.12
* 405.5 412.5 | 73.83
